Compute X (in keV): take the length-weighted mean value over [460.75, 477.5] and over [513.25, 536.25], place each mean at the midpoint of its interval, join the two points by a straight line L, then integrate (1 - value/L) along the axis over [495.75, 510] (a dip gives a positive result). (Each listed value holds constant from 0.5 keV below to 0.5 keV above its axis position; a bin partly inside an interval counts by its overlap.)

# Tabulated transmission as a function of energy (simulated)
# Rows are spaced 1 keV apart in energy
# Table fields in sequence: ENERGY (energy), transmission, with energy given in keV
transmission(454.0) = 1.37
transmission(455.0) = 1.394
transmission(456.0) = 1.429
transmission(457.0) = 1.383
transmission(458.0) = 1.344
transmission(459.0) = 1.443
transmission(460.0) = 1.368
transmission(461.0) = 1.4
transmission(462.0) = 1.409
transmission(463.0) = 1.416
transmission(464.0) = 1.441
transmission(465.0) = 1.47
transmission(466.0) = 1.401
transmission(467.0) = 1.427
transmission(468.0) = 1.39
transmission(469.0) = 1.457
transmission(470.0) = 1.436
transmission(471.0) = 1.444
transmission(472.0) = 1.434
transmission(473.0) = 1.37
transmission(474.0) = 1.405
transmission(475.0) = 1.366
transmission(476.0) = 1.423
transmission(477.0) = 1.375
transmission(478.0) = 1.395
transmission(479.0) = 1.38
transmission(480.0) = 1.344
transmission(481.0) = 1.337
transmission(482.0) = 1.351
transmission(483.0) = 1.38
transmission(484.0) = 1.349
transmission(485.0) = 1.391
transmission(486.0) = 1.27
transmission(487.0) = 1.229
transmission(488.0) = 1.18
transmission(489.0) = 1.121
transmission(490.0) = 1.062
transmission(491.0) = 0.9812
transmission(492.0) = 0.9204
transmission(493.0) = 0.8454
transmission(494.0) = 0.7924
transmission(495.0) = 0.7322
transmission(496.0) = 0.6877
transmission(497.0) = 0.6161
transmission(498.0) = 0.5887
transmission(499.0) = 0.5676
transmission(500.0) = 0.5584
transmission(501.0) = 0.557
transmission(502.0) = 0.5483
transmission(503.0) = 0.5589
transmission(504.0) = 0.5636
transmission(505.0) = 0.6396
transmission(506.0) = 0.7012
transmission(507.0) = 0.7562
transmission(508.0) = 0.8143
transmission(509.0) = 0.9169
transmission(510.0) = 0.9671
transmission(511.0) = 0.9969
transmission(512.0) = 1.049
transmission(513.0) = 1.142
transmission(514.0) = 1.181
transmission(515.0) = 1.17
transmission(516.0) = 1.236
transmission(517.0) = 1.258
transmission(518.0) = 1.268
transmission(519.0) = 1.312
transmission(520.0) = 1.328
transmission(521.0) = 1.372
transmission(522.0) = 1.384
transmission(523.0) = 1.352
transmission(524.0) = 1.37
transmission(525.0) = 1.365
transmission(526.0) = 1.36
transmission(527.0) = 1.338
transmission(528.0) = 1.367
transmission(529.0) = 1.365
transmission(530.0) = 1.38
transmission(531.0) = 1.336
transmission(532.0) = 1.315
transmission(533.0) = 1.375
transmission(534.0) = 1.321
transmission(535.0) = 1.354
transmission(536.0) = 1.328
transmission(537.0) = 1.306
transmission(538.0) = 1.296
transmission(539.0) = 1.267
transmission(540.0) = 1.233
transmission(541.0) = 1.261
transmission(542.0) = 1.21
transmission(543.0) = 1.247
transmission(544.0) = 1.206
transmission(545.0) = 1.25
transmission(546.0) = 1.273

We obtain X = 7.3 keV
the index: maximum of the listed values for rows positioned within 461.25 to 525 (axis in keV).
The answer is 1.47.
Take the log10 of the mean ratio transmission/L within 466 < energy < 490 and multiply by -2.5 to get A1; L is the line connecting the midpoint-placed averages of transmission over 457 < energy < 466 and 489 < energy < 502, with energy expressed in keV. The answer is -0.25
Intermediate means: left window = 1.41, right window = 0.75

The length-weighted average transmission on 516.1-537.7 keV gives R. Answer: 1.34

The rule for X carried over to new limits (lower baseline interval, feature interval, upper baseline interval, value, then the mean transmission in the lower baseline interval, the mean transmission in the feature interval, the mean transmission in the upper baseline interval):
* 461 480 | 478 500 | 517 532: 5.4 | 1.41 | 1.05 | 1.35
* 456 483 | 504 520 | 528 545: 3.8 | 1.4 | 1.02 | 1.3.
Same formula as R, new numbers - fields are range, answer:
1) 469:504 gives 1.09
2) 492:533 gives 1.02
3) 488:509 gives 0.746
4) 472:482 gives 1.38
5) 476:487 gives 1.35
